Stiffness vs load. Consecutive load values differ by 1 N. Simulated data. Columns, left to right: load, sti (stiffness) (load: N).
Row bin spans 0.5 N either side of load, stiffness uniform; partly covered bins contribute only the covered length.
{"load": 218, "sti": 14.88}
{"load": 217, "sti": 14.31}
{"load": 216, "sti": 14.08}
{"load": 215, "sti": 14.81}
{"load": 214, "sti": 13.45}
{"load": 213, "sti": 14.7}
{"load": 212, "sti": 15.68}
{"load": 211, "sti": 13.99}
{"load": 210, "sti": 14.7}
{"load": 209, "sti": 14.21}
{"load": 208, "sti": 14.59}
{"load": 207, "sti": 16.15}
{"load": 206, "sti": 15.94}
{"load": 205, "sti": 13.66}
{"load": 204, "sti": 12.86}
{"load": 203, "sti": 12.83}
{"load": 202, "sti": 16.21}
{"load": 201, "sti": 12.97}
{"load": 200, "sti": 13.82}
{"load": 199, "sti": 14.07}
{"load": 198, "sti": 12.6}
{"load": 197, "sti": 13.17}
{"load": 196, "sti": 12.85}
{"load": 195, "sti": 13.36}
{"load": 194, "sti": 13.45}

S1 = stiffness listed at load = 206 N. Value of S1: 15.94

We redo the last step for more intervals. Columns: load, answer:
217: 14.31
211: 13.99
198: 12.6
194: 13.45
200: 13.82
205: 13.66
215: 14.81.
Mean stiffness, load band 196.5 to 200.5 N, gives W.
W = 13.4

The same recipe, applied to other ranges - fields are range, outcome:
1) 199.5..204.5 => 13.7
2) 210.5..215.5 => 14.5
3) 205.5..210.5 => 15.1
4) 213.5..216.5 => 14.1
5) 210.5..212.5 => 14.8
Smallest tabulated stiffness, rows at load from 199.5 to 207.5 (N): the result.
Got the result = 12.83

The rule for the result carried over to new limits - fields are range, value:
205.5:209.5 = 14.21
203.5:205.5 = 12.86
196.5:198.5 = 12.6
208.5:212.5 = 13.99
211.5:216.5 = 13.45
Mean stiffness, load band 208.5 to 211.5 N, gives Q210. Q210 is 14.3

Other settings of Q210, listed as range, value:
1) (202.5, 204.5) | 12.8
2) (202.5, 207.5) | 14.3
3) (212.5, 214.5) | 14.1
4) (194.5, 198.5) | 13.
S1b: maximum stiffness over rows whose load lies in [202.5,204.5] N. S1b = 12.86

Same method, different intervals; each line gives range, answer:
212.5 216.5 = 14.81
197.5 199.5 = 14.07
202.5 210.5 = 16.15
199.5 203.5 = 16.21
